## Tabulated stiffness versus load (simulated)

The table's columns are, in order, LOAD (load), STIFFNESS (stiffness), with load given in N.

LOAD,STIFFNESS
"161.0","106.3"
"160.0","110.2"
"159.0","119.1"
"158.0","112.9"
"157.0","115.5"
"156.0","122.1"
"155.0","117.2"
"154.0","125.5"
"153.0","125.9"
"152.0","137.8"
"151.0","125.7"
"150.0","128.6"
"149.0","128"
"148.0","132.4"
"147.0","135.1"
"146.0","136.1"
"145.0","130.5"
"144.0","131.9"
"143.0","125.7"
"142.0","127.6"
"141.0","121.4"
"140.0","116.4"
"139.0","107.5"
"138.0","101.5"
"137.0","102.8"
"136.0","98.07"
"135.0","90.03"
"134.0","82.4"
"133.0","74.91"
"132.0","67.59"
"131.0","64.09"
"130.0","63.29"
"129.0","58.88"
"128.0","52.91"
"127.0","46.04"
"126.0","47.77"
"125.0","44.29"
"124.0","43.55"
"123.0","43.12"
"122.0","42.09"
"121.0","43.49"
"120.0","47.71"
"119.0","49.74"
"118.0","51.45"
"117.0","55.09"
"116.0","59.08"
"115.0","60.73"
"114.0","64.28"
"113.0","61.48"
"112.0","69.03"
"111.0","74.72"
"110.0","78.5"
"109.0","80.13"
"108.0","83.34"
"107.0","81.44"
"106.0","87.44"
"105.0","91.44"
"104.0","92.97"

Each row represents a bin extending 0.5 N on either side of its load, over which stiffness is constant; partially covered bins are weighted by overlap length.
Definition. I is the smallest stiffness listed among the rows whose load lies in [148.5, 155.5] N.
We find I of 117.2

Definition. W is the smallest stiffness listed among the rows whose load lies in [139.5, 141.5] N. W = 116.4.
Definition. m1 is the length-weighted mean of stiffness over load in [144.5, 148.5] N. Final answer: 134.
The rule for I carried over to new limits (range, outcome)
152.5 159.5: 112.9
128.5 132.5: 58.88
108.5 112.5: 69.03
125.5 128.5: 46.04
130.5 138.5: 64.09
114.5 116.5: 59.08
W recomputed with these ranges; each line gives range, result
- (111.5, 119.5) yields 49.74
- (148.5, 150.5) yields 128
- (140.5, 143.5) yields 121.4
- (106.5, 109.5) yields 80.13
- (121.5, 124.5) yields 42.09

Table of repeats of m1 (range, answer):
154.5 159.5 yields 117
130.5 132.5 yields 65.8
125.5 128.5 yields 48.9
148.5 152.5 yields 130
